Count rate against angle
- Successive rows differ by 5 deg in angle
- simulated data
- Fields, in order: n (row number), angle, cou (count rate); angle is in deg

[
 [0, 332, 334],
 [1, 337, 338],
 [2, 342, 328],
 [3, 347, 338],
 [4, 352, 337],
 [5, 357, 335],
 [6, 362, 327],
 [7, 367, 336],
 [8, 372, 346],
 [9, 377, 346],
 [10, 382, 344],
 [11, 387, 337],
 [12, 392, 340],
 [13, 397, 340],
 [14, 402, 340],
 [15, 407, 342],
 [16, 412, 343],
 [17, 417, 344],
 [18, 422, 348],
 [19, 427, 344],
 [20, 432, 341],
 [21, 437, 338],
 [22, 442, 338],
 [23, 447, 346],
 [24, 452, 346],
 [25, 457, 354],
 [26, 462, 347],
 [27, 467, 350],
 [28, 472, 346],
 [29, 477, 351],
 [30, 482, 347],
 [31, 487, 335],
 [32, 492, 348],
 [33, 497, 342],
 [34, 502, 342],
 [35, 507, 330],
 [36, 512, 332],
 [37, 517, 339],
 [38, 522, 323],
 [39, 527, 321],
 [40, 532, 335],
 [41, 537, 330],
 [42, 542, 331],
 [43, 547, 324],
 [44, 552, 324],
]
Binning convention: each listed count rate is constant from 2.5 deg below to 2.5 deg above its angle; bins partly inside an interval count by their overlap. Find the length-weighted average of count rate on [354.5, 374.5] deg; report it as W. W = 336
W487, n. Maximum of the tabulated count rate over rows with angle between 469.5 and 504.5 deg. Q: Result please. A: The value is 351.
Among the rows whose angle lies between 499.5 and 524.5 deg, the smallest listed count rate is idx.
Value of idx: 323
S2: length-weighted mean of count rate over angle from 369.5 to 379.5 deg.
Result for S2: 346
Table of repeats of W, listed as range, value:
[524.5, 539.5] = 329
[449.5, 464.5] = 349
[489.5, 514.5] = 339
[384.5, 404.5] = 339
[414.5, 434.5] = 344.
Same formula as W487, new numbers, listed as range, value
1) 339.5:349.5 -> 338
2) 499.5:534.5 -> 342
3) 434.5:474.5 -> 354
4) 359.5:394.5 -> 346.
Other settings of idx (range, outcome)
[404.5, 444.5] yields 338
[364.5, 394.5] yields 336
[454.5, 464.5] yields 347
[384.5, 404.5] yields 337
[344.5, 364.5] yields 327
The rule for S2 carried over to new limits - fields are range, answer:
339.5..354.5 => 334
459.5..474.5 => 348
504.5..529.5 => 329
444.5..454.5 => 346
